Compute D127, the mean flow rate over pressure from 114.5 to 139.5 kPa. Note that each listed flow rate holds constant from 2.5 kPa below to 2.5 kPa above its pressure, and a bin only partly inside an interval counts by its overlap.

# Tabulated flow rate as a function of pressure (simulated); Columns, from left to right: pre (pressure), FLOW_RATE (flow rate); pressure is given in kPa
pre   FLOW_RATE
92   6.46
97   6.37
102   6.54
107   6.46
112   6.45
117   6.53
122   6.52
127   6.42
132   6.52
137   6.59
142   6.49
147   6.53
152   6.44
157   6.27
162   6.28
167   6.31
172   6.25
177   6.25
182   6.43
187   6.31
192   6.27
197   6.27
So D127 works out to 6.52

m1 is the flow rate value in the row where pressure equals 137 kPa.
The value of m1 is 6.59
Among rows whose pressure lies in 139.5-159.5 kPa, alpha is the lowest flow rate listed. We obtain 6.27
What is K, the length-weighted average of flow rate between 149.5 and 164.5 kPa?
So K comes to 6.33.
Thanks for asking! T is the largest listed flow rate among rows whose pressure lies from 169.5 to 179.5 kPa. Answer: 6.25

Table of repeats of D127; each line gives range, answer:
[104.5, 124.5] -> 6.49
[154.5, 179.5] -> 6.27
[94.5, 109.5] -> 6.46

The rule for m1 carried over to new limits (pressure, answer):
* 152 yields 6.44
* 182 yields 6.43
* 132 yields 6.52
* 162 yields 6.28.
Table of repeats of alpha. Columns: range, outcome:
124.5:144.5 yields 6.42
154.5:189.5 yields 6.25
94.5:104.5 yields 6.37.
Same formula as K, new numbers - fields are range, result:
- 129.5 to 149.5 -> 6.53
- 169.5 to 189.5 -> 6.31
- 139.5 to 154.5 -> 6.49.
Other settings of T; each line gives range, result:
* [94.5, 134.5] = 6.54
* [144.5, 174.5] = 6.53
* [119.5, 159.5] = 6.59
